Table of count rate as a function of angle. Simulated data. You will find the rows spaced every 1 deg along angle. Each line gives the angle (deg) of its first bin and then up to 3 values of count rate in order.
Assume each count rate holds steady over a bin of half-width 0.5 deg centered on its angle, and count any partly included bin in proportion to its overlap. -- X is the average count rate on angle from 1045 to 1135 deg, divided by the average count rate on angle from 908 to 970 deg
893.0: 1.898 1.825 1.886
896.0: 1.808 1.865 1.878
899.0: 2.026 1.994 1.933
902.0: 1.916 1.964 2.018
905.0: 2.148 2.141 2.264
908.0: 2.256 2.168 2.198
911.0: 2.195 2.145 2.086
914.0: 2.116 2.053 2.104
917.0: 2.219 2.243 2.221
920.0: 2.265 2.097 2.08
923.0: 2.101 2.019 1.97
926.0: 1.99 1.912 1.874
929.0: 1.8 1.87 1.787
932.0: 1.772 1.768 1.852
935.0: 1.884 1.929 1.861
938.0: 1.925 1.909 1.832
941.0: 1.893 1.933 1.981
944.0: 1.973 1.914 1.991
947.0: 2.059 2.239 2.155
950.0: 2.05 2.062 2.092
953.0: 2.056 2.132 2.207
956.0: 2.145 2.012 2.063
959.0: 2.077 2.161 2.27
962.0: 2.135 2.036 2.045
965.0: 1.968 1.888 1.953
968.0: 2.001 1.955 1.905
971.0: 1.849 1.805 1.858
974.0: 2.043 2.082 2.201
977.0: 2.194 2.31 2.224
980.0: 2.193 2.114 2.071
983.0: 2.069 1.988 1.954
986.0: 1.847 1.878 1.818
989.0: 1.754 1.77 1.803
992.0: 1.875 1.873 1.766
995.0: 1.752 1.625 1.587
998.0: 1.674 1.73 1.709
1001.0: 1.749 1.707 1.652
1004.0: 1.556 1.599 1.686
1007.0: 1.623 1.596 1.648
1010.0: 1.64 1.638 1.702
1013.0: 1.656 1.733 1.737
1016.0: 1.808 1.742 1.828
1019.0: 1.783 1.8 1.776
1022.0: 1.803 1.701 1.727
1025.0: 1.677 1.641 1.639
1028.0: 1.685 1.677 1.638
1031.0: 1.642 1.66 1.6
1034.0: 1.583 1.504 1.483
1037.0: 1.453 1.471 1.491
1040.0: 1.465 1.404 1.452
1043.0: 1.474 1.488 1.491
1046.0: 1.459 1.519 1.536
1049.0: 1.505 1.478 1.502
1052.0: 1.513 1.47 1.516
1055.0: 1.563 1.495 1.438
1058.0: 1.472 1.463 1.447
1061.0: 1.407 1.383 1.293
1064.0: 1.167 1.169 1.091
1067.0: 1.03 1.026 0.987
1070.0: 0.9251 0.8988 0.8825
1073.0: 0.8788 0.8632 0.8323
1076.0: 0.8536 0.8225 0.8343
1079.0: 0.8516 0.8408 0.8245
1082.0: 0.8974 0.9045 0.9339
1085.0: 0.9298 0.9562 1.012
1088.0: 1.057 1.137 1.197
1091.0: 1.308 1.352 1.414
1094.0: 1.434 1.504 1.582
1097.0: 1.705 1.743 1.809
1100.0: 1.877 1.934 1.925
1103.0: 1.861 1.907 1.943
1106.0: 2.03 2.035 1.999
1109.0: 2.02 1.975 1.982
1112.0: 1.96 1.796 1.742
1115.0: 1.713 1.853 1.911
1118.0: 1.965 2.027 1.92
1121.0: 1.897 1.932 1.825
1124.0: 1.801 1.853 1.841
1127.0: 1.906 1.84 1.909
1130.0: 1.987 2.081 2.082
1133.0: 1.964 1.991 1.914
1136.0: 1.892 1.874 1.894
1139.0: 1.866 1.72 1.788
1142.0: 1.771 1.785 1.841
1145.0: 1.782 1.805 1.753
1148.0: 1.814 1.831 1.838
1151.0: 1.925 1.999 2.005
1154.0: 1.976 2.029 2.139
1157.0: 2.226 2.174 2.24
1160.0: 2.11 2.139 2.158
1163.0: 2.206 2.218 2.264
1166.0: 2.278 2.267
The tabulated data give 0.7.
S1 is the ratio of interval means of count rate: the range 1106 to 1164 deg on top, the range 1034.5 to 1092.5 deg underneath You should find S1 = 1.58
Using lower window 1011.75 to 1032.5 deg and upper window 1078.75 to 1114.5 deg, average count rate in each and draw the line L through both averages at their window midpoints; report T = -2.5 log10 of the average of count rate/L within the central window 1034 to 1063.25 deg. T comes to 0.120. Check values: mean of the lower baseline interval 1.72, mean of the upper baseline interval 1.52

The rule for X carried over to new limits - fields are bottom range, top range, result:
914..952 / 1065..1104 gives 0.60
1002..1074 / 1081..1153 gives 1.16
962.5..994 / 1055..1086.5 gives 0.54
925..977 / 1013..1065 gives 0.79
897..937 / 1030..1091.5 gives 0.62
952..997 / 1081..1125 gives 0.82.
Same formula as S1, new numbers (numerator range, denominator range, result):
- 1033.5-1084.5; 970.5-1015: 0.68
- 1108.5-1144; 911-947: 0.95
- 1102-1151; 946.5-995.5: 0.94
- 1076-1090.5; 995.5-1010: 0.57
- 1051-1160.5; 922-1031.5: 0.85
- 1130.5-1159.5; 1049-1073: 1.50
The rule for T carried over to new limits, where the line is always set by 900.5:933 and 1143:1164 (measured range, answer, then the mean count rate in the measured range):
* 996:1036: 0.21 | 1.68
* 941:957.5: -0.01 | 2.06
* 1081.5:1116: 0.26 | 1.58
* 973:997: 0.05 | 1.96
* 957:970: 0.00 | 2.04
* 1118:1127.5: 0.06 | 1.89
